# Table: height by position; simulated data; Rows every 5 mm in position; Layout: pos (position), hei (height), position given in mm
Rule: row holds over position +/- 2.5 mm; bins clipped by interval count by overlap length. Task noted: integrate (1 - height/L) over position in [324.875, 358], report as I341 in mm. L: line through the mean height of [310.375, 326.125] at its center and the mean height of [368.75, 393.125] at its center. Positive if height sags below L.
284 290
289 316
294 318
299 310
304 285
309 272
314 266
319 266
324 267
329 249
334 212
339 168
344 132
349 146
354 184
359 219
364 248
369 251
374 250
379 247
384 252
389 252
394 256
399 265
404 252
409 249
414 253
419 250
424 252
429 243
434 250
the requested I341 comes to 9.3 mm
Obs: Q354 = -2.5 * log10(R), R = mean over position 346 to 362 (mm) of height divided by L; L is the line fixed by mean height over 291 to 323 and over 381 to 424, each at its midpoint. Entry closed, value 0.42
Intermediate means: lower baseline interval 286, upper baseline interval 253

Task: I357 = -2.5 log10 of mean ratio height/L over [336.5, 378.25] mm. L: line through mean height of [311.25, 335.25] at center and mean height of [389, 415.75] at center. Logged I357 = 0.25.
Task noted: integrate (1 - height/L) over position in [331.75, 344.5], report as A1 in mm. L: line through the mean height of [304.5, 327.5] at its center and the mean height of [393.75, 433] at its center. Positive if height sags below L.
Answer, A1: 4.3 mm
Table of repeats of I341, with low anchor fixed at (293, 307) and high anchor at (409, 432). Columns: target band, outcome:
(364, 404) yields 1.8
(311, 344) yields 6.8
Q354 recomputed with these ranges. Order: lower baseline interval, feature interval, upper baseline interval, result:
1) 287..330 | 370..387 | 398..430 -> 0.05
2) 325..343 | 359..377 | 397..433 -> -0.09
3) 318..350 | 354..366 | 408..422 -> -0.01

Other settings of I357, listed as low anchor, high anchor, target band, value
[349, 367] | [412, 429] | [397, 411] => -0.071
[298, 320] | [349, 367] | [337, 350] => 0.472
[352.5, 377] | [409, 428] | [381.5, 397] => -0.056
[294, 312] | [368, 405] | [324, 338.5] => 0.220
